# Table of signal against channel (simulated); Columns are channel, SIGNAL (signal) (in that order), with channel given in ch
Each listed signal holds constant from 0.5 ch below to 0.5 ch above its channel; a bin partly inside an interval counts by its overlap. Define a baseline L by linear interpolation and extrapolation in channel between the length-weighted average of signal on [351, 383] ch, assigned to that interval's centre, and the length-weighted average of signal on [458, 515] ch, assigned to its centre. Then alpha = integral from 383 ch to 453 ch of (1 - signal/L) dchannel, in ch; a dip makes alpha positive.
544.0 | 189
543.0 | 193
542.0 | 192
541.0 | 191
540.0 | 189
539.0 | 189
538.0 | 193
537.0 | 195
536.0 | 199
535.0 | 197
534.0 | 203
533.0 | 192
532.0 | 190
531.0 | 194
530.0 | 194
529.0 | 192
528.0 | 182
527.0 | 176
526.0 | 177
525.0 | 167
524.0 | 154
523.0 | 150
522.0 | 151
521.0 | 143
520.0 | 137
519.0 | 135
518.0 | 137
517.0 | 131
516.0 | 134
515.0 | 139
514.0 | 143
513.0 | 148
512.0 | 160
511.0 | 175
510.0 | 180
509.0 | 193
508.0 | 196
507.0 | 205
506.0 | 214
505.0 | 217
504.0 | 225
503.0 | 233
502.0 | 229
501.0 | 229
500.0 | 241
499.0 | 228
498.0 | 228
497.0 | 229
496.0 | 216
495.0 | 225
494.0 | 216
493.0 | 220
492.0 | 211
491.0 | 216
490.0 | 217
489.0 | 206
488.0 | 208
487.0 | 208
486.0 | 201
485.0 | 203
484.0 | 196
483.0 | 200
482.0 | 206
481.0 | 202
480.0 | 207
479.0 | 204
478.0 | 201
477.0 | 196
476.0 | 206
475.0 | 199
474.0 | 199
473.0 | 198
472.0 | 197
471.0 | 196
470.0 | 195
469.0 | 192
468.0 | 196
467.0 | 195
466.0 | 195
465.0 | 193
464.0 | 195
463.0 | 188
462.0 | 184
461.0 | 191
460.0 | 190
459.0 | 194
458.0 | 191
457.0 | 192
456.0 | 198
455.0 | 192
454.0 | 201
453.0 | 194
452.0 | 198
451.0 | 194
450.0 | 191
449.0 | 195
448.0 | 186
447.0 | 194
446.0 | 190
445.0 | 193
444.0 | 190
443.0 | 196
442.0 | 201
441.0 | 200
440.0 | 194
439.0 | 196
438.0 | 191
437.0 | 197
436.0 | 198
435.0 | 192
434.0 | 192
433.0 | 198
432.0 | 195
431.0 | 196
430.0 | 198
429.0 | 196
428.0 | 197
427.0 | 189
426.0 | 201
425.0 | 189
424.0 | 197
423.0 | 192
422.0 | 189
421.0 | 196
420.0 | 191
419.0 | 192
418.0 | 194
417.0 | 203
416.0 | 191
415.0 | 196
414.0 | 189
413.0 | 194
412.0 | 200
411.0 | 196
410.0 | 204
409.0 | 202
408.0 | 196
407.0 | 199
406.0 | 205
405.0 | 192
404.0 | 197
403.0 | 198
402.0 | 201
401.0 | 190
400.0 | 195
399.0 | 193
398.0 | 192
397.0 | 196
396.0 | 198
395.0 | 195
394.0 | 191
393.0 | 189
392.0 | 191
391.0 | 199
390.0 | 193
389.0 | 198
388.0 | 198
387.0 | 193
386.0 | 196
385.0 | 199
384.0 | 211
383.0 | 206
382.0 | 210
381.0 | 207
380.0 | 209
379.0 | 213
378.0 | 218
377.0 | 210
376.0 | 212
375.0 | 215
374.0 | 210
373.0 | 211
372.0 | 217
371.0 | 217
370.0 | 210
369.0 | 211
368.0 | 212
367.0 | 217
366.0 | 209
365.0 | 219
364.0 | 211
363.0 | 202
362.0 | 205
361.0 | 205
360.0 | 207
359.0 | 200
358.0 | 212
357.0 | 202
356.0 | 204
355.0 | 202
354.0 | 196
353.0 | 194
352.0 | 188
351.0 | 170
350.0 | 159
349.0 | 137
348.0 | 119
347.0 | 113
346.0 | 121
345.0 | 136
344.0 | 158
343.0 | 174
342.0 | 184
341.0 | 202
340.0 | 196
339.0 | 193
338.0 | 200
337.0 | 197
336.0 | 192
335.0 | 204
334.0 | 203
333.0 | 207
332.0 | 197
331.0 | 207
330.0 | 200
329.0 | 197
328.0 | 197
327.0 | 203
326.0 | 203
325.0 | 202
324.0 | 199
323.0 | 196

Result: 3.3 ch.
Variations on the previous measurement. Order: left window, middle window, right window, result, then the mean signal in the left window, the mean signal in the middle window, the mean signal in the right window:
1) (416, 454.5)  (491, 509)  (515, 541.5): -4.16 ch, 195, 220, 172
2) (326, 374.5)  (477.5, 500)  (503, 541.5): -4.03 ch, 192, 212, 177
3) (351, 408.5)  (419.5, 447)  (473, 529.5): 0.46 ch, 203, 195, 192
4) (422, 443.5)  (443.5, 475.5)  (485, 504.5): 1.90 ch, 195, 194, 220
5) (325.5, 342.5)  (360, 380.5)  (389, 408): -1.52 ch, 199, 212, 195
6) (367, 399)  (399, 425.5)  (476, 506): 1.44 ch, 204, 196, 214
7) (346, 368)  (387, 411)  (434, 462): -0.68 ch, 188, 196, 194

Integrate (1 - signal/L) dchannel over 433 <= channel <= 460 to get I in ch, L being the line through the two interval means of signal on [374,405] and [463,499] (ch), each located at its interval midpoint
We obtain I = 1.20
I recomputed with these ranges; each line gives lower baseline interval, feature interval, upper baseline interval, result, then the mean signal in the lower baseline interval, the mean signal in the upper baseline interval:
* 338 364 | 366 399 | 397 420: -2.7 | 180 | 196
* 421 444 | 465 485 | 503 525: -2.1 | 195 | 167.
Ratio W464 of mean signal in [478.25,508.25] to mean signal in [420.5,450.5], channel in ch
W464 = 1.10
